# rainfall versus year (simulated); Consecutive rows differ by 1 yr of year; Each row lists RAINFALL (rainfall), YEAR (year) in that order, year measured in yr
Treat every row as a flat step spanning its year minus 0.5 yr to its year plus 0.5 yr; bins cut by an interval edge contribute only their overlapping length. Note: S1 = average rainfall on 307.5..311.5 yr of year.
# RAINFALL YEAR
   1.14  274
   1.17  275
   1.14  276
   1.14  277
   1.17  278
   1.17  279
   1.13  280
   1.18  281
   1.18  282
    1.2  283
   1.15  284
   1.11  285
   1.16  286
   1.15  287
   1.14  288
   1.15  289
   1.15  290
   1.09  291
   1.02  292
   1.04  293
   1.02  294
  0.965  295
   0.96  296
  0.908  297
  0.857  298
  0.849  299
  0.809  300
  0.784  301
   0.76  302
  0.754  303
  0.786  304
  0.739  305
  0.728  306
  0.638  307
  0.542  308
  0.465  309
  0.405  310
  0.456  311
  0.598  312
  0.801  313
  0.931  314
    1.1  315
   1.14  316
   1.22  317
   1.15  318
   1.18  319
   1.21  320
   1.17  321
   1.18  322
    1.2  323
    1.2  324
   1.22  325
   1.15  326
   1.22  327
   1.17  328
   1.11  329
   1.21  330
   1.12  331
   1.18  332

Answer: 0.467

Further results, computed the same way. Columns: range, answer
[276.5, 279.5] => 1.16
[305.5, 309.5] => 0.593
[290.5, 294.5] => 1.04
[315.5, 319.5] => 1.17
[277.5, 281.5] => 1.16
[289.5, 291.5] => 1.12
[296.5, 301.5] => 0.841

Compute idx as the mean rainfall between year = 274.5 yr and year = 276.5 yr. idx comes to 1.15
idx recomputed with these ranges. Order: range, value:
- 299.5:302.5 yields 0.784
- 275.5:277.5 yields 1.14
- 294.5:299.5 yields 0.908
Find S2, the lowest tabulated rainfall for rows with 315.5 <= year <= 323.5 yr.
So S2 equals 1.14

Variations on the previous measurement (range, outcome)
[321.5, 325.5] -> 1.18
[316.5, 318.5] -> 1.15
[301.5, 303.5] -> 0.754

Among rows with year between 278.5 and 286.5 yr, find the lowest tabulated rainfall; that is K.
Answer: 1.11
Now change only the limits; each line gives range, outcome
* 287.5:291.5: 1.09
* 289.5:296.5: 0.96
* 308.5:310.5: 0.405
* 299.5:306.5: 0.728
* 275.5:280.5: 1.13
